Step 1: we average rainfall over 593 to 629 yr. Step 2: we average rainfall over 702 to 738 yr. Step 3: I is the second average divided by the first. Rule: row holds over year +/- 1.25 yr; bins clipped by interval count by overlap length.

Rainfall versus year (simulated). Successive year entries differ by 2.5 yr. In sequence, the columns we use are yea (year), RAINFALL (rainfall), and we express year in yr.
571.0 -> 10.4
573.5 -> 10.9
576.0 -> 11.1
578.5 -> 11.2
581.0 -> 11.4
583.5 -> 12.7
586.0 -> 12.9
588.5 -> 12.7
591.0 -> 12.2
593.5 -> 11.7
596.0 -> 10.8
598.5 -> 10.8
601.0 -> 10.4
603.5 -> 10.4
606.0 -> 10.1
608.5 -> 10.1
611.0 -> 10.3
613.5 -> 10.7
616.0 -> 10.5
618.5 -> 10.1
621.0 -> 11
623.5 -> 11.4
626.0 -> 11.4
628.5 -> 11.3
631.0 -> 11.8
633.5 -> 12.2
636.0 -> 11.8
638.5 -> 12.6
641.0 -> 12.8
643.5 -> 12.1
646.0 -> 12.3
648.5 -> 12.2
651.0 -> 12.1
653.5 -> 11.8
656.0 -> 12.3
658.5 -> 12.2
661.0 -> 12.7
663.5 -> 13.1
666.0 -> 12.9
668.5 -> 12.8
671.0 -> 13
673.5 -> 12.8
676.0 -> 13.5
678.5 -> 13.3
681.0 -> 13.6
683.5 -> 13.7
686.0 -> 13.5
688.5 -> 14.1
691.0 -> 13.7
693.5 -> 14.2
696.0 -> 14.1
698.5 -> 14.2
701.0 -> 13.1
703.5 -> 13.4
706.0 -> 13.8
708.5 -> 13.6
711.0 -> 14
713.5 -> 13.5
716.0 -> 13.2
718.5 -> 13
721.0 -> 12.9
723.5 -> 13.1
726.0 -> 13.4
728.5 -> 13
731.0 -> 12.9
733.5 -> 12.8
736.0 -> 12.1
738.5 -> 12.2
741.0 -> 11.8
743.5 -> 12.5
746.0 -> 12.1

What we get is 1.23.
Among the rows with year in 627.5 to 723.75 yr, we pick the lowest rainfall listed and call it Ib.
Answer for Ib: 11.3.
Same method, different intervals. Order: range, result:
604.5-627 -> 10.1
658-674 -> 12.2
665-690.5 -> 12.8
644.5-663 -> 11.8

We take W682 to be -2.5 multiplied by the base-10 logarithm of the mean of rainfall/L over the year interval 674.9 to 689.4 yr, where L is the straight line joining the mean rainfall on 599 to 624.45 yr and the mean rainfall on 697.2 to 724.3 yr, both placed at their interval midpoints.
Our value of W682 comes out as -0.08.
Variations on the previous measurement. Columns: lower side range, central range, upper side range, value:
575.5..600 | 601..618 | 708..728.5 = 0.16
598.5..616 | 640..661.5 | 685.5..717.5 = -0.03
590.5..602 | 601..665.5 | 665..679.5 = 0.05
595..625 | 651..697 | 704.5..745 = -0.11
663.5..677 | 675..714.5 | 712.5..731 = -0.05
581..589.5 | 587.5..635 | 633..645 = 0.13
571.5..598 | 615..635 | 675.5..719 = 0.11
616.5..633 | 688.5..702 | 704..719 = -0.06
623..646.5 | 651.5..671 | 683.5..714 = 0.01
